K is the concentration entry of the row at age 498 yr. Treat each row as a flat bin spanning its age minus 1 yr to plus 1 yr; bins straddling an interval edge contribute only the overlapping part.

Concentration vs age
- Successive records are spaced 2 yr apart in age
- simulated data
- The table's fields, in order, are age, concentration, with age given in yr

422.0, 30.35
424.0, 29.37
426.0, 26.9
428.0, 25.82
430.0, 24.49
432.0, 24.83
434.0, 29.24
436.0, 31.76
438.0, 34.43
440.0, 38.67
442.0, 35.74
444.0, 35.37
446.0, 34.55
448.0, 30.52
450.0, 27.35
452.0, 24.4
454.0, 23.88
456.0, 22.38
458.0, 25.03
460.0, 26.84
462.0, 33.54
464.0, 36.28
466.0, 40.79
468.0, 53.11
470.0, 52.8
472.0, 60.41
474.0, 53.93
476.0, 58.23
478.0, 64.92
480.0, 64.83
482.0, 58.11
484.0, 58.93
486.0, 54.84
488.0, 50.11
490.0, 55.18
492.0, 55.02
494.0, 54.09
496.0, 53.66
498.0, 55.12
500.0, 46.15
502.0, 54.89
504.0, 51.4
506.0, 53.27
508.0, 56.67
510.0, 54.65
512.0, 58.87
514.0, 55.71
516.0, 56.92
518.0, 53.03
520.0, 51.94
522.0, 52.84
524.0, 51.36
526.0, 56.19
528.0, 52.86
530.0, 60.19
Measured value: 55.12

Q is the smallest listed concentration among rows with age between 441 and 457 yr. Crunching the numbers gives 22.38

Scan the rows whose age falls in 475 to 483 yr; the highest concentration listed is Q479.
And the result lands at 64.92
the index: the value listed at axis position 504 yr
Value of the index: 51.4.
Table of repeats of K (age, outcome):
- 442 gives 35.74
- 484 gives 58.93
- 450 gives 27.35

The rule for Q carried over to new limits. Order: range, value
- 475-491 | 50.11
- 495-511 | 46.15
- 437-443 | 34.43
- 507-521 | 51.94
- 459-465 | 26.84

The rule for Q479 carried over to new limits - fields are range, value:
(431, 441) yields 38.67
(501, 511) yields 56.67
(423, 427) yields 29.37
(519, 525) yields 52.84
